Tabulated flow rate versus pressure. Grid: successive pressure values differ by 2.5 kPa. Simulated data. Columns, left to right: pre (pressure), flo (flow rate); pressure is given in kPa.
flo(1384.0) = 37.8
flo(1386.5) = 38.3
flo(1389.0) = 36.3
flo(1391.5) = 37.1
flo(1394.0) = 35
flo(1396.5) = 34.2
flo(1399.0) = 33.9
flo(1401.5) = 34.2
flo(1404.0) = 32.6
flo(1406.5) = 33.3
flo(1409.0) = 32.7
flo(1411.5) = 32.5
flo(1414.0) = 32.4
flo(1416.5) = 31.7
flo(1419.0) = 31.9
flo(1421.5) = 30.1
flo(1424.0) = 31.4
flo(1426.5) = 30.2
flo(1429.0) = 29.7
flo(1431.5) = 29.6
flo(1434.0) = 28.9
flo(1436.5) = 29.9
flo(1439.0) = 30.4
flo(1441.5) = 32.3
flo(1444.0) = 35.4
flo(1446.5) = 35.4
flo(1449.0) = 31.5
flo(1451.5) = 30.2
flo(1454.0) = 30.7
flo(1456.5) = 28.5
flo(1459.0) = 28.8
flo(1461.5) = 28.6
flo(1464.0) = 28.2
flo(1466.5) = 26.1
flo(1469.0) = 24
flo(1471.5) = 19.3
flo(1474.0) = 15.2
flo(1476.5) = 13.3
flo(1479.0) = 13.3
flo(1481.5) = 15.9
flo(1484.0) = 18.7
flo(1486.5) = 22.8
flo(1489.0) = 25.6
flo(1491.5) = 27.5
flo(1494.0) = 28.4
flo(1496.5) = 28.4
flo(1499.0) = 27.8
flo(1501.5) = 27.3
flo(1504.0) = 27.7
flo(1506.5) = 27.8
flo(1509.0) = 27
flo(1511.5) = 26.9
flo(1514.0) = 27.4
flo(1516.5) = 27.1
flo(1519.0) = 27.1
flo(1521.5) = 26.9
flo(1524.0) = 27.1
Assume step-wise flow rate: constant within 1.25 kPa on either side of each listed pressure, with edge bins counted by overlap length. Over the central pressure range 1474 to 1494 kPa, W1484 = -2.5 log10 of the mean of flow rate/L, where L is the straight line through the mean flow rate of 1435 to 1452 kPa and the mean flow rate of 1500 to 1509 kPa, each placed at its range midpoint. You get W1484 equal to 0.41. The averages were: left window 32.2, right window 27.5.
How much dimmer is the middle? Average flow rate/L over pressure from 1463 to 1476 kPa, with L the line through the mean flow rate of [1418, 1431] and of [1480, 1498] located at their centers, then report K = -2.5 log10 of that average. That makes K 0.18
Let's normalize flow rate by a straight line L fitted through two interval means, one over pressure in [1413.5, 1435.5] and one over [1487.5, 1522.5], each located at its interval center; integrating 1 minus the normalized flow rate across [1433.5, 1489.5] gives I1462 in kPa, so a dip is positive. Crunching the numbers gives 6.6 kPa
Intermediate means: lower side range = 30.6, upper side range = 27.3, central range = 25.7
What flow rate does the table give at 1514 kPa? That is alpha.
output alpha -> 27.4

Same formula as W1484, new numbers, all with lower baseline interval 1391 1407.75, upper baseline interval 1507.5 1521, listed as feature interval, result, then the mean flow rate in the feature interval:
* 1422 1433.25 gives 0.08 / 30.2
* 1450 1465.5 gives 0.05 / 29.2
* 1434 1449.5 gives -0.02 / 32.2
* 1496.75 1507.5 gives 0.01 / 27.7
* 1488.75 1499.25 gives 0.03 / 27.7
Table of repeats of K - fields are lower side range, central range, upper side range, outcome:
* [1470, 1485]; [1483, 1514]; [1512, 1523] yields -0.21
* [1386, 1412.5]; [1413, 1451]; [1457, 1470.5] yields -0.03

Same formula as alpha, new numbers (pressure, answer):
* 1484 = 18.7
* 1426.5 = 30.2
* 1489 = 25.6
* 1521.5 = 26.9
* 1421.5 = 30.1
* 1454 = 30.7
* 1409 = 32.7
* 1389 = 36.3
